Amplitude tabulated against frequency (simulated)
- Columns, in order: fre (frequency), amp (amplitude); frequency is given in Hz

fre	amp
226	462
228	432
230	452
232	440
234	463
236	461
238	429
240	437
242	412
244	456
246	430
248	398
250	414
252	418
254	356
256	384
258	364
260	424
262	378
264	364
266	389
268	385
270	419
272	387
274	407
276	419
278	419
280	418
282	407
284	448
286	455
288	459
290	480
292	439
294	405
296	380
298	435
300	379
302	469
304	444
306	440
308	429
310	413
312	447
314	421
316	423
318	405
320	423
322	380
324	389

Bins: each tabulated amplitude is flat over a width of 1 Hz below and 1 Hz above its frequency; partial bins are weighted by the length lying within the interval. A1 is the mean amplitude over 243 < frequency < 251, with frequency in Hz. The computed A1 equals 424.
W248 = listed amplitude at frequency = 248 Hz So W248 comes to 398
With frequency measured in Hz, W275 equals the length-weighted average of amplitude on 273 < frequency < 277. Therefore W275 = 413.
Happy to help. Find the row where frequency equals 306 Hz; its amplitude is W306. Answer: 440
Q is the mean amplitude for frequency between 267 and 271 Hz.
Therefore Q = 402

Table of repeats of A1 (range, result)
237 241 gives 433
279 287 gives 432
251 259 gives 380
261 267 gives 377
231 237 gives 455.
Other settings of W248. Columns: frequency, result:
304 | 444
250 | 414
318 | 405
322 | 380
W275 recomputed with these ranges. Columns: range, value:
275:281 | 419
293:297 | 392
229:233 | 446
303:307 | 442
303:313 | 435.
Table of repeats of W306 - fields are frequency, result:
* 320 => 423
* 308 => 429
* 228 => 432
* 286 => 455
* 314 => 421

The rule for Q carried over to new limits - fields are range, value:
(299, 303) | 424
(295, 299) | 408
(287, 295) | 446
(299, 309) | 432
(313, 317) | 422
